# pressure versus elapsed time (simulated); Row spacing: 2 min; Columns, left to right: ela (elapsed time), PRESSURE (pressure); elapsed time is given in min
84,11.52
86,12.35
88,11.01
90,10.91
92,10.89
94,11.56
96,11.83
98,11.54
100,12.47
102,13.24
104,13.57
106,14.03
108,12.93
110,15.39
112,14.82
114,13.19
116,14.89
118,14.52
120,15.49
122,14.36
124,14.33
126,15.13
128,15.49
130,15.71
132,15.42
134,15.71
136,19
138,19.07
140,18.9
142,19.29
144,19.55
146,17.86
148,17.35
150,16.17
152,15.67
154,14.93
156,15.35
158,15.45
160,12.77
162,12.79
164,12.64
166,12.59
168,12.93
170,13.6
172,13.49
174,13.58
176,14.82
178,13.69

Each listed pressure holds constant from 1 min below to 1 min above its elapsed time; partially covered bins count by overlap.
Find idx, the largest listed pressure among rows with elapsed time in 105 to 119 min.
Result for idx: 15.39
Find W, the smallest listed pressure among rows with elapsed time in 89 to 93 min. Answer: 10.89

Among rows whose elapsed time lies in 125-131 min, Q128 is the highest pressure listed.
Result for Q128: 15.71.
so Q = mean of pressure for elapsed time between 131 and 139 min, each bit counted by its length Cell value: 17.3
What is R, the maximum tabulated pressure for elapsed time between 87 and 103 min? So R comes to 13.24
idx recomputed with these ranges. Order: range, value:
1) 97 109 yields 14.03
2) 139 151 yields 19.55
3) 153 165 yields 15.45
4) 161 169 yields 12.93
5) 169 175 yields 13.6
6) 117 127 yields 15.49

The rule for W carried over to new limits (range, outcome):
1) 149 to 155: 14.93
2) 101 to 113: 12.93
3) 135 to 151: 16.17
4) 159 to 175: 12.59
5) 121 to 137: 14.33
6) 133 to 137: 15.71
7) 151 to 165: 12.64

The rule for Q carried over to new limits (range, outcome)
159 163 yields 12.8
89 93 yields 10.9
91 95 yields 11.2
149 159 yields 15.5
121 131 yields 15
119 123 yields 14.9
